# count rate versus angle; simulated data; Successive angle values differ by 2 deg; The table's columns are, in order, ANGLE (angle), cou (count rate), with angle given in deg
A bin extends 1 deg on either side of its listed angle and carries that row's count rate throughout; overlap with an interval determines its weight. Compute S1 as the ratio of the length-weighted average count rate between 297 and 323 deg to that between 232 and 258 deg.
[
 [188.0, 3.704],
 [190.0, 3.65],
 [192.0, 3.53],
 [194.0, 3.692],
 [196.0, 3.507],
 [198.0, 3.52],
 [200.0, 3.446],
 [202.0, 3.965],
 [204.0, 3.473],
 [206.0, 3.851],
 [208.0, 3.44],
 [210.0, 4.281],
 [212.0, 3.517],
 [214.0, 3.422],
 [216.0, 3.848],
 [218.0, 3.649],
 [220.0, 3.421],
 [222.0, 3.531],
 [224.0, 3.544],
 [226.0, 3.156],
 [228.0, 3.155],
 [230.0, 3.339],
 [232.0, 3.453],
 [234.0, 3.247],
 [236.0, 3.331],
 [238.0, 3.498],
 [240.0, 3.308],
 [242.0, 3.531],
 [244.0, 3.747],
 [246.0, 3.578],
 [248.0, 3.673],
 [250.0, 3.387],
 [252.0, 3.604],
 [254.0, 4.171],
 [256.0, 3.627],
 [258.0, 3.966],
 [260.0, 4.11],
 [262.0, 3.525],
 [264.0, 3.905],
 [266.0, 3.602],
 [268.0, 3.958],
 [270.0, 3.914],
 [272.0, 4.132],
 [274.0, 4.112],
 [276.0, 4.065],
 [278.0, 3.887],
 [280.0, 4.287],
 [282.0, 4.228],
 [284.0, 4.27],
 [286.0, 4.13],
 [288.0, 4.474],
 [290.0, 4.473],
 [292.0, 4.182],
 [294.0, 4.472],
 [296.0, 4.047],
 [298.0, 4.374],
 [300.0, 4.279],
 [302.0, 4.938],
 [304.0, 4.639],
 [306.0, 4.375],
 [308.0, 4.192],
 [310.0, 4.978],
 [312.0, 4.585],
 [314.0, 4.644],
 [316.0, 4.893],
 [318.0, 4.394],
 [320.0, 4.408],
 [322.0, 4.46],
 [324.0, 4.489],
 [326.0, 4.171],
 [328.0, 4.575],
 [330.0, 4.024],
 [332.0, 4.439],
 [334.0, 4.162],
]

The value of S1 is 1.27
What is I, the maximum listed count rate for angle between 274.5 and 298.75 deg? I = 4.474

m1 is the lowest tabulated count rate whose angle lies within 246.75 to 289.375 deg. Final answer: 3.387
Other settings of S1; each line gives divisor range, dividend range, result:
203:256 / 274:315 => 1.23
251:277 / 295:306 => 1.14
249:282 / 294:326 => 1.15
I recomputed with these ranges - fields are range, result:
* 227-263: 4.171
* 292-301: 4.472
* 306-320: 4.978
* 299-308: 4.938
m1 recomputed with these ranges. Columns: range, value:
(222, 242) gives 3.155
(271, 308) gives 3.887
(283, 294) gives 4.13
